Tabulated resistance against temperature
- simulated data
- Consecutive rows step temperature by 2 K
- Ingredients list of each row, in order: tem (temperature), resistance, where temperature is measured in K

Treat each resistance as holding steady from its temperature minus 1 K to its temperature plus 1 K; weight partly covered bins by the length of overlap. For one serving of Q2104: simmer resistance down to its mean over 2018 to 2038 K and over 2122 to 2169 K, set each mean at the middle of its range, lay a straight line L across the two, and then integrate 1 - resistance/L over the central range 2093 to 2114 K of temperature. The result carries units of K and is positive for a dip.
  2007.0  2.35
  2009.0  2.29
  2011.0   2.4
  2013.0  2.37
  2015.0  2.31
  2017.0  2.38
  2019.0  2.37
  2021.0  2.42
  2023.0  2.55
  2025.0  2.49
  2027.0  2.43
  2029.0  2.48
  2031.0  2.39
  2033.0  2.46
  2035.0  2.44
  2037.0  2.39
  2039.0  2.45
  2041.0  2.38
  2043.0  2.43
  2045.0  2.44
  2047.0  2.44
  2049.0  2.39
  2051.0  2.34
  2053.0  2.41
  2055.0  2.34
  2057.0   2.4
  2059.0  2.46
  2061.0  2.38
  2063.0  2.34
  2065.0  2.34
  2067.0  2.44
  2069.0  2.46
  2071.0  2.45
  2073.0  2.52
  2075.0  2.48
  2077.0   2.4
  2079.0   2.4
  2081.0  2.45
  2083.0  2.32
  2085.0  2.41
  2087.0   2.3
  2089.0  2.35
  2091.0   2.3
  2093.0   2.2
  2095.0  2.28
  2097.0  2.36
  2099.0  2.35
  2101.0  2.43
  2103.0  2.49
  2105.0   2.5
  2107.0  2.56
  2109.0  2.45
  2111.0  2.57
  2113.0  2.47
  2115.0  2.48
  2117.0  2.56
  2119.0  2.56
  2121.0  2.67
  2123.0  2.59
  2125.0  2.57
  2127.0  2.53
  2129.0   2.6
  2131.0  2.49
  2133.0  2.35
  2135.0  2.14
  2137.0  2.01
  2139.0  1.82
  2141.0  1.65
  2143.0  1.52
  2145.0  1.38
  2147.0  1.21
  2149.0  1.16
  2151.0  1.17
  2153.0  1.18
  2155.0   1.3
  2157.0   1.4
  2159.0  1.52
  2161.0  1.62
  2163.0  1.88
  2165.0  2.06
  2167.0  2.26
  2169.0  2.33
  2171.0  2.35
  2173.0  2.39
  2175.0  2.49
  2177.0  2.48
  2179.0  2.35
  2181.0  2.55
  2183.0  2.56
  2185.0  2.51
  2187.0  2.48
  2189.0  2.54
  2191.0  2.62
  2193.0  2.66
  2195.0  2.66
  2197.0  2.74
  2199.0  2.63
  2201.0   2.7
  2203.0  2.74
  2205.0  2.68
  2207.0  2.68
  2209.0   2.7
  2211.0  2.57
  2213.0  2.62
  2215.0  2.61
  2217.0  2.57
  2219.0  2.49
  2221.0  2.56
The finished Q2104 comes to -3.8 K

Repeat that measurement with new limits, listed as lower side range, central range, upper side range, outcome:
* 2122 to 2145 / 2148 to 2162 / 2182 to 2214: 5.96 K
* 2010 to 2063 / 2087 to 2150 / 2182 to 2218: 6.77 K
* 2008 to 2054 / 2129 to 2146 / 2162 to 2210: 3.52 K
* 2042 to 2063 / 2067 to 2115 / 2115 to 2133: 1.31 K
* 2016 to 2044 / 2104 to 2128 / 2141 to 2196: -4.07 K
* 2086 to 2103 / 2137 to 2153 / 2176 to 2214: 6.67 K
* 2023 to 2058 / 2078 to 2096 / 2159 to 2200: 0.56 K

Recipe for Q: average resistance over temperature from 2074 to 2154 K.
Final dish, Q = 2.22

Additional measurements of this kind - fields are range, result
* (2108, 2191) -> 2.13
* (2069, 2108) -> 2.4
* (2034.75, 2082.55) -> 2.41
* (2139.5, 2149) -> 1.43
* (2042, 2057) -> 2.4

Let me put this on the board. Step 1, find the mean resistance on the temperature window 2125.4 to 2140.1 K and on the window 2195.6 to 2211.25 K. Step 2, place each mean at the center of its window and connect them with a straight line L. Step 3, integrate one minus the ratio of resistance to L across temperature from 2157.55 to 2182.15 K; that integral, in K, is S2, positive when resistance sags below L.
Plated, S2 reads 3.2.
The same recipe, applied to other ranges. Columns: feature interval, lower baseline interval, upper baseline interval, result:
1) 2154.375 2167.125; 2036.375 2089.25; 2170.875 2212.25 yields 4.2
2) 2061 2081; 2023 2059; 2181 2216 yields 0.3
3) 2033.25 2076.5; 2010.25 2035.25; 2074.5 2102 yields -0.5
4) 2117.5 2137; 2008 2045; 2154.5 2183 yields -2.5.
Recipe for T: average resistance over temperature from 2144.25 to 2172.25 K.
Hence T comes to 1.64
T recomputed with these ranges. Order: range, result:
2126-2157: 1.76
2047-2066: 2.38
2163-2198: 2.46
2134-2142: 1.91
